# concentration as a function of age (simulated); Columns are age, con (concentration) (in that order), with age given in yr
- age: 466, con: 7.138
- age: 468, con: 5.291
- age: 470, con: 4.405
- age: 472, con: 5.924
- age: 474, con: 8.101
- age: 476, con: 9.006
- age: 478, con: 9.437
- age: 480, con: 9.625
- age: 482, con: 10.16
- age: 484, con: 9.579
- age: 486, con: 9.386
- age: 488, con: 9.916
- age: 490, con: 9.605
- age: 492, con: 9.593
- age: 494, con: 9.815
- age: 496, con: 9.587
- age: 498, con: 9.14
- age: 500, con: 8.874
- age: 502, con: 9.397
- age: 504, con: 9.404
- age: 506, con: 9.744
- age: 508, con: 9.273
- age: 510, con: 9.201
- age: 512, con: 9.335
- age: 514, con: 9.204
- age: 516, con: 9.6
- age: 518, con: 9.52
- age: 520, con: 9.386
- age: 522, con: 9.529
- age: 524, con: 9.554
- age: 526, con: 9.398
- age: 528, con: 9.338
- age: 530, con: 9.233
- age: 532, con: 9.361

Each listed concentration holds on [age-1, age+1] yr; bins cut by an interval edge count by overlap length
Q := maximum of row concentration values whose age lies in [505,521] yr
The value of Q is 9.744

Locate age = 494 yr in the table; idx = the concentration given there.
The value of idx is 9.815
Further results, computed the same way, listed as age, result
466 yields 7.138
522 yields 9.529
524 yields 9.554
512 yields 9.335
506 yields 9.744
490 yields 9.605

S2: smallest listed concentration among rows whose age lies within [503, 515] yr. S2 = 9.201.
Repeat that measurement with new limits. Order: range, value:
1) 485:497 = 9.386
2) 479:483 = 9.625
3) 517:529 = 9.338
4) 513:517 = 9.204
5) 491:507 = 8.874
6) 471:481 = 5.924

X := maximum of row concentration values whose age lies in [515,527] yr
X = 9.6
